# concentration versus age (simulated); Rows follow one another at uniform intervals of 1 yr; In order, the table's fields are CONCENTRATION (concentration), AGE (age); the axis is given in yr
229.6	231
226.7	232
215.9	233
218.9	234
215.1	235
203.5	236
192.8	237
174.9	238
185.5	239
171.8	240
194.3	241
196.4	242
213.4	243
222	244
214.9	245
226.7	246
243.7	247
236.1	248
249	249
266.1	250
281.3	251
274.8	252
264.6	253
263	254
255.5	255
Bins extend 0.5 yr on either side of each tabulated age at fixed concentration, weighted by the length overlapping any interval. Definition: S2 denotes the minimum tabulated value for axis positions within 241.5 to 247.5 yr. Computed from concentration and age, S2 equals 196.4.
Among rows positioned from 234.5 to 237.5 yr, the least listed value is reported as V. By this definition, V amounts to 192.8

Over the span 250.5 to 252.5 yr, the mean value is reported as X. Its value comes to 278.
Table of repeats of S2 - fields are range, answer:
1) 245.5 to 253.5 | 226.7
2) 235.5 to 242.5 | 171.8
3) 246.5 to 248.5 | 236.1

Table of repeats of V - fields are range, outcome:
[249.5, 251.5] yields 266.1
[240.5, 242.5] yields 194.3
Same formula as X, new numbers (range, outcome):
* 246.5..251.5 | 255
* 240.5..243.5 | 201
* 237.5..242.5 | 185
